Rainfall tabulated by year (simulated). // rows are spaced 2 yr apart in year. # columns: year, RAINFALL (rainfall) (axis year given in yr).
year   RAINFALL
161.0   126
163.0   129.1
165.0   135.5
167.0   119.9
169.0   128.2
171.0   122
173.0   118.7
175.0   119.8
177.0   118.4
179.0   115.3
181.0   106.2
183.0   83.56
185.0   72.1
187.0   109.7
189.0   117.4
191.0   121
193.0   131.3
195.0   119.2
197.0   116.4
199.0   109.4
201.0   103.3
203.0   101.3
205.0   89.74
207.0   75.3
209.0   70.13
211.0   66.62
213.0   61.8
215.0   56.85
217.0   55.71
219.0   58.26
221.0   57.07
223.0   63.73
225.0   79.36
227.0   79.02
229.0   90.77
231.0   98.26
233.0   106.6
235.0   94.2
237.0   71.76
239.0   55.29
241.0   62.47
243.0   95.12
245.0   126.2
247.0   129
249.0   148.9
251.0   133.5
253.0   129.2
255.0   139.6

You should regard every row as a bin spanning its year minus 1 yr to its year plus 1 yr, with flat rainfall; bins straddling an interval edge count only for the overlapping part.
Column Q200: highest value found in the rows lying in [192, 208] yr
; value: 131.3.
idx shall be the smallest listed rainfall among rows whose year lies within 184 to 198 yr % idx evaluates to 72.1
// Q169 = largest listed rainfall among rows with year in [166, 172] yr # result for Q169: 128.2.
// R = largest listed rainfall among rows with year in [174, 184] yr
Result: 119.8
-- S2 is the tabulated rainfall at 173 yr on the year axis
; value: 118.7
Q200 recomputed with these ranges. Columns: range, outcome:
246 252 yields 148.9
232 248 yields 129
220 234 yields 106.6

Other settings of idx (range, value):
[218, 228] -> 57.07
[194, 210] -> 70.13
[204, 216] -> 56.85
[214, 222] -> 55.71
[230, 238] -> 71.76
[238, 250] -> 55.29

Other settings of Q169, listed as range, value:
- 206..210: 75.3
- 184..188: 109.7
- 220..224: 63.73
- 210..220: 66.62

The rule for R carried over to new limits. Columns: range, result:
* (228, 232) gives 98.26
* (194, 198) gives 119.2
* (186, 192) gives 121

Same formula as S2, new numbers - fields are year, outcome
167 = 119.9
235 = 94.2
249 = 148.9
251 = 133.5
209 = 70.13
